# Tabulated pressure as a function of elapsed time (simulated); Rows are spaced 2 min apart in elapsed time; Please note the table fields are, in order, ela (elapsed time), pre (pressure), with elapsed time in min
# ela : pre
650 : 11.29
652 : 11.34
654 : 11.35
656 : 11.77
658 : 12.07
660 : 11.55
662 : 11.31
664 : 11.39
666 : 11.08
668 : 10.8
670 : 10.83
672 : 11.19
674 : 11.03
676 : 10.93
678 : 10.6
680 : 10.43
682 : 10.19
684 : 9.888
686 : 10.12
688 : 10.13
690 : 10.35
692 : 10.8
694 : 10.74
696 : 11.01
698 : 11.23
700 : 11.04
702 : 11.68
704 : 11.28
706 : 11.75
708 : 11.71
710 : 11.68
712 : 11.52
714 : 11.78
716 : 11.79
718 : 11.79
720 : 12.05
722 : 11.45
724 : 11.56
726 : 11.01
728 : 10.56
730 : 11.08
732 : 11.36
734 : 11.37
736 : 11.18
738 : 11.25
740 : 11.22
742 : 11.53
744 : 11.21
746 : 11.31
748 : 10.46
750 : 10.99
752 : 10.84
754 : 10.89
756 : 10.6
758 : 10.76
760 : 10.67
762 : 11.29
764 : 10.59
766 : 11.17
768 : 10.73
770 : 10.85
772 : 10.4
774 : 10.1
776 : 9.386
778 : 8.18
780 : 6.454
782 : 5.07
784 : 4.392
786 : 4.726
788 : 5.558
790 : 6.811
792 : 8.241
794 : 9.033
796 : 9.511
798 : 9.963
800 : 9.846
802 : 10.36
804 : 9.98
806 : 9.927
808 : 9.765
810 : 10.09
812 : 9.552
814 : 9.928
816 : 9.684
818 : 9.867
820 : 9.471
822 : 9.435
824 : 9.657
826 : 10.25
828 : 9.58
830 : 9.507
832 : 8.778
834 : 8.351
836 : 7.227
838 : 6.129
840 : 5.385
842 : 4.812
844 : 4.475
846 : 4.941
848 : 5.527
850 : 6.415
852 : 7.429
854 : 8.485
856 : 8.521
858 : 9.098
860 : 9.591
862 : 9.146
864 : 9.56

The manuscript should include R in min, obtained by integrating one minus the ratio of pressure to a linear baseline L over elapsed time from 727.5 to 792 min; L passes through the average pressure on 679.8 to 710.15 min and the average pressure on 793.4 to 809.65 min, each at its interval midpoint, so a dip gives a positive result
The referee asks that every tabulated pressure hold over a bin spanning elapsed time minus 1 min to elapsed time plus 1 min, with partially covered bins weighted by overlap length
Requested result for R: 3.2 min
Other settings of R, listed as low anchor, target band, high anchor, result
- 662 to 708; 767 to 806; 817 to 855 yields 1.2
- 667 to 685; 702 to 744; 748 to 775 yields -2.9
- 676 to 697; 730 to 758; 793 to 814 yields -2.6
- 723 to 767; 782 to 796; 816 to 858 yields 4.2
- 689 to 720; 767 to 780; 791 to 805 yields 0.5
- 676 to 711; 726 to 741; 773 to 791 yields -3.6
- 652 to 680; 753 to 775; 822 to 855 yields -4.2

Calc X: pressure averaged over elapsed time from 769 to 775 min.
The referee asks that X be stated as 10.5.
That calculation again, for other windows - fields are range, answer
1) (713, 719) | 11.8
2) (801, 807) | 10.1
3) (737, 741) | 11.2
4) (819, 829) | 9.68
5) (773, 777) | 9.74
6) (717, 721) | 11.9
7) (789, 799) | 8.71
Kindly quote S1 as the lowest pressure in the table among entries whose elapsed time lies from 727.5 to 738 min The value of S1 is 10.56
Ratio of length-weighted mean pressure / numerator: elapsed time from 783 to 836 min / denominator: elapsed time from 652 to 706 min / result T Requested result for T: 0.8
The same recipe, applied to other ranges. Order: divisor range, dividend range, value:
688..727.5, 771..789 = 0.63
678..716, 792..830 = 0.89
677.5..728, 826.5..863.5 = 0.67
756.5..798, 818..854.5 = 0.87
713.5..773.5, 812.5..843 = 0.77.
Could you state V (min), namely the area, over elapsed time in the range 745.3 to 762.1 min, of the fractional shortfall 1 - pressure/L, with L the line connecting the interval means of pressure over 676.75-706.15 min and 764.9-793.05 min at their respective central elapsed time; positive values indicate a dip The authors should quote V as -3.9 min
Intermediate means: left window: 10.7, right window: 8.02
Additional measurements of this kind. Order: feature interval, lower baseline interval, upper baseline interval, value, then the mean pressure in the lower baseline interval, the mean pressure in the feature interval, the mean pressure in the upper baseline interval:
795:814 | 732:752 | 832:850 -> -4.7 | 11.2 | 9.89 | 6.05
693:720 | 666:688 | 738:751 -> -1.6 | 10.6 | 11.5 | 11.1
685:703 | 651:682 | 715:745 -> 0.7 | 11.1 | 10.8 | 11.4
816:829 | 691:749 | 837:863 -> -3.1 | 11.3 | 9.71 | 6.92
